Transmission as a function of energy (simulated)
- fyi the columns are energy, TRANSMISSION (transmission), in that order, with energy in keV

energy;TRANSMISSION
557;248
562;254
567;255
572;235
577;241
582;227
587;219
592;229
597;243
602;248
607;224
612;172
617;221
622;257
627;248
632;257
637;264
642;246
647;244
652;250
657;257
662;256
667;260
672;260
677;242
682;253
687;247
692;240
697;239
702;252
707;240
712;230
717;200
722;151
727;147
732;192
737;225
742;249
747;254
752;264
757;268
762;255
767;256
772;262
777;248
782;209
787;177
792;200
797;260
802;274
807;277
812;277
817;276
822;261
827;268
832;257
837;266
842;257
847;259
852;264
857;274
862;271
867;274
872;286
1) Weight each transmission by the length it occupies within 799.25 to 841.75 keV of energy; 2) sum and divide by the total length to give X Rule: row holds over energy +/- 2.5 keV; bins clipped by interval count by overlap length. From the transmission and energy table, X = 269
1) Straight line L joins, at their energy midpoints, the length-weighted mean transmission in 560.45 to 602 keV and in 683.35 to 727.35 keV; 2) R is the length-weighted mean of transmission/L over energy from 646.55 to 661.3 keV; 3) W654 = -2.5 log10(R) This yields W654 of -0.11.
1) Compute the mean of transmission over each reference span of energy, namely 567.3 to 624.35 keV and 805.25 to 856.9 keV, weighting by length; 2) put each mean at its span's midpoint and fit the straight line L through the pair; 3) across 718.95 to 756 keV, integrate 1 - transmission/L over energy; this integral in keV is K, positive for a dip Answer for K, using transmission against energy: 5.63 keV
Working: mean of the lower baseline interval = 230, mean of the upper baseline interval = 266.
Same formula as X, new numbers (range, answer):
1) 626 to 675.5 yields 254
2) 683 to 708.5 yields 244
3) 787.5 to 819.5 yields 255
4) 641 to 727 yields 236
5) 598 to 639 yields 236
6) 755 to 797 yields 236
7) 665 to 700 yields 249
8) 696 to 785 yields 230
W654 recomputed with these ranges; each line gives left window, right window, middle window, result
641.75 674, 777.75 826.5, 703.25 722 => 0.17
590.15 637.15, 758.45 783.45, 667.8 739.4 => 0.09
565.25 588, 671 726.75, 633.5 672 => -0.10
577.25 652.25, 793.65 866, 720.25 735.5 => 0.44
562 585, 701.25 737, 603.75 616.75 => 0.13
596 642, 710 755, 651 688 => -0.12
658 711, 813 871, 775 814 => 0.09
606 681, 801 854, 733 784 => 0.05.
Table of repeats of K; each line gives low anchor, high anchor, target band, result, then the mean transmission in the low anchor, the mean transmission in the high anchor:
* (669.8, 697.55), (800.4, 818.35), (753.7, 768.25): 0.3 keV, 247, 276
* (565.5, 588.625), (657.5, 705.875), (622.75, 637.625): -0.8 keV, 235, 250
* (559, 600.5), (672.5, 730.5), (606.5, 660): -2.2 keV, 238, 223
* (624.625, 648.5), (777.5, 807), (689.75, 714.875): 0.3 keV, 252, 230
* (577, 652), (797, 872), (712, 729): 5.1 keV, 236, 269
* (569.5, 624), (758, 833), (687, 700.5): -0.1 keV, 228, 251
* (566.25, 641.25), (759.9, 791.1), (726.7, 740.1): 2.1 keV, 236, 232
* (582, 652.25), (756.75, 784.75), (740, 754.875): -0.6 keV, 237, 248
